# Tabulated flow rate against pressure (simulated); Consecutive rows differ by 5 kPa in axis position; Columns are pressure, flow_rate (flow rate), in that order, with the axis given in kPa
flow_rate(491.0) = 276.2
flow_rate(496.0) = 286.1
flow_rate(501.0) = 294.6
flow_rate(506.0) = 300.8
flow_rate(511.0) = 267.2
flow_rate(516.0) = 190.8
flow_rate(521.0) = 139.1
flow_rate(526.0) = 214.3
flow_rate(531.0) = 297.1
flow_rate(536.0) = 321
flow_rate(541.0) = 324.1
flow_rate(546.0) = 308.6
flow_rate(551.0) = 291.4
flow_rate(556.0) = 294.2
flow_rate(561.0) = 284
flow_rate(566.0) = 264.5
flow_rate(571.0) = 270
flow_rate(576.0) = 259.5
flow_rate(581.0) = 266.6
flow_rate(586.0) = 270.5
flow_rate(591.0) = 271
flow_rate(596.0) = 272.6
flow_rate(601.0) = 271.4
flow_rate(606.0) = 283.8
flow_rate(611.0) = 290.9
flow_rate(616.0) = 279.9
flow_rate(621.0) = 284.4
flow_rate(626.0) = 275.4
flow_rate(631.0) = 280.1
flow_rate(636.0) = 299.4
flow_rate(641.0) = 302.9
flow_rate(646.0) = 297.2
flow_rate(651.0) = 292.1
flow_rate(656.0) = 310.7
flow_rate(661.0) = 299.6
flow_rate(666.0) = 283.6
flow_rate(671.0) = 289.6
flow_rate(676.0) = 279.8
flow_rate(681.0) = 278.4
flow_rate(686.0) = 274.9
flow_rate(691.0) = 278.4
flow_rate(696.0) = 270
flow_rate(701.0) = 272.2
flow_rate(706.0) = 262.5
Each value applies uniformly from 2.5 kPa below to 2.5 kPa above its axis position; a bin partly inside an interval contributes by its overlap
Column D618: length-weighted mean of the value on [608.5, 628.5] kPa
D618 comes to 283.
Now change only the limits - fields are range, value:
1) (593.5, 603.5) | 272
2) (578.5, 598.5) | 270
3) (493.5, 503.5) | 290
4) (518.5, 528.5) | 177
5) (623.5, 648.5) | 291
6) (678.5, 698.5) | 275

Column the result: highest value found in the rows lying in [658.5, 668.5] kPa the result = 299.6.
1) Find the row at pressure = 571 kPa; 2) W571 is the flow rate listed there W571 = 270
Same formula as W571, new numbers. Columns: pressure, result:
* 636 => 299.4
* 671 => 289.6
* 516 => 190.8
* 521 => 139.1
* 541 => 324.1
